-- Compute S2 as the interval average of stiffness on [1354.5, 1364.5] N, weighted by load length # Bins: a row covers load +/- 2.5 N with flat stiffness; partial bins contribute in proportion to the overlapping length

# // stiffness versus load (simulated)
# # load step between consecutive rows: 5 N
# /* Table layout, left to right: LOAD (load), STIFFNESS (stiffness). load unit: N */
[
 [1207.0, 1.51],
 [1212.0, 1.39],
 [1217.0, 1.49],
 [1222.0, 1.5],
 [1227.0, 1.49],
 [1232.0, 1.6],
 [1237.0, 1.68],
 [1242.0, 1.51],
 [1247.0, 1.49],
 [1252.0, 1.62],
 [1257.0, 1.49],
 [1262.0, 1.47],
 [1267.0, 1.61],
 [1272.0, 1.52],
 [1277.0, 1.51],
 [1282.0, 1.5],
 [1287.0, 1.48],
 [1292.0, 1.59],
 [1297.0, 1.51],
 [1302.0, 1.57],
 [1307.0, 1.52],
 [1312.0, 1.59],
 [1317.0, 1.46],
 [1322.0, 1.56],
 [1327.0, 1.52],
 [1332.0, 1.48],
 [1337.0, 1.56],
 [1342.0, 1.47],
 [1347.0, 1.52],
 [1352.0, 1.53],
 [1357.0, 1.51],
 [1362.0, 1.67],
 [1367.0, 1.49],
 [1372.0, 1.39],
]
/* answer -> 1.59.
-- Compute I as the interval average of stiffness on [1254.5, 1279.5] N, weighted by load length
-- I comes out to 1.52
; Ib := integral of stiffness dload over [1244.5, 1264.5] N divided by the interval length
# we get 1.52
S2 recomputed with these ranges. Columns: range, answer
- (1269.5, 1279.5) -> 1.51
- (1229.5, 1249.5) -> 1.57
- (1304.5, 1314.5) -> 1.56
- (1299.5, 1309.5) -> 1.54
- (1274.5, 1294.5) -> 1.52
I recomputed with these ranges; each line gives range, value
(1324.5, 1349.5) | 1.51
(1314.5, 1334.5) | 1.51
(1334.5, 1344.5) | 1.52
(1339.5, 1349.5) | 1.49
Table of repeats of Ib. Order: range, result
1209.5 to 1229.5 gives 1.47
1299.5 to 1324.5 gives 1.54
